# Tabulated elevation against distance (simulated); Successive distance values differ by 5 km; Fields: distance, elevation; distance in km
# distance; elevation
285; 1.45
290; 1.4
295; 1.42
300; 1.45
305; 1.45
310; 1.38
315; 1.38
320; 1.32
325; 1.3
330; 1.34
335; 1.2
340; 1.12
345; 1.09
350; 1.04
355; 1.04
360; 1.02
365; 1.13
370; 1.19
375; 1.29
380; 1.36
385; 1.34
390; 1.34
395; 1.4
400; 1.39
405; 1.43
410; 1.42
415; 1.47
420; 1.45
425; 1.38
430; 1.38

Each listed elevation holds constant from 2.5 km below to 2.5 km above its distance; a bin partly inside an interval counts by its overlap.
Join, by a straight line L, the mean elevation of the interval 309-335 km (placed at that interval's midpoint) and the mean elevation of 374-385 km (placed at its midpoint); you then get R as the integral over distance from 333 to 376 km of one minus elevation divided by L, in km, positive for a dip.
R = 6.9 km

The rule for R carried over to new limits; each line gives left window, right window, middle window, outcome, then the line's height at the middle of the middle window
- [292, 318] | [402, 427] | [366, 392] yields 2.4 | 1.42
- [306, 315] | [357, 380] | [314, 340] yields 0.9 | 1.33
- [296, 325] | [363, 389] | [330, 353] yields 3.4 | 1.33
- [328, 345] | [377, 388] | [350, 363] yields 2.3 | 1.26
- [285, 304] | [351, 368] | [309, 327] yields -0.6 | 1.3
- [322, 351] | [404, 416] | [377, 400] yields 0.1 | 1.37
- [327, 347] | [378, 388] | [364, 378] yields 1.0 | 1.31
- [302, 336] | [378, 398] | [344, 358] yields 3.1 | 1.35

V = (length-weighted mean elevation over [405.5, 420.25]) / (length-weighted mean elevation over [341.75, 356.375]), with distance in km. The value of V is 1.36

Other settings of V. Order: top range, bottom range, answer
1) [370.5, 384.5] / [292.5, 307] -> 0.91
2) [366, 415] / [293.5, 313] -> 0.95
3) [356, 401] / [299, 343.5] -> 0.96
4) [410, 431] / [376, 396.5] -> 1.05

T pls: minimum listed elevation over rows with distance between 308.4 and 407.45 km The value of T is 1.02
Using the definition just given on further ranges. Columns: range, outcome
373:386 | 1.29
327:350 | 1.04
